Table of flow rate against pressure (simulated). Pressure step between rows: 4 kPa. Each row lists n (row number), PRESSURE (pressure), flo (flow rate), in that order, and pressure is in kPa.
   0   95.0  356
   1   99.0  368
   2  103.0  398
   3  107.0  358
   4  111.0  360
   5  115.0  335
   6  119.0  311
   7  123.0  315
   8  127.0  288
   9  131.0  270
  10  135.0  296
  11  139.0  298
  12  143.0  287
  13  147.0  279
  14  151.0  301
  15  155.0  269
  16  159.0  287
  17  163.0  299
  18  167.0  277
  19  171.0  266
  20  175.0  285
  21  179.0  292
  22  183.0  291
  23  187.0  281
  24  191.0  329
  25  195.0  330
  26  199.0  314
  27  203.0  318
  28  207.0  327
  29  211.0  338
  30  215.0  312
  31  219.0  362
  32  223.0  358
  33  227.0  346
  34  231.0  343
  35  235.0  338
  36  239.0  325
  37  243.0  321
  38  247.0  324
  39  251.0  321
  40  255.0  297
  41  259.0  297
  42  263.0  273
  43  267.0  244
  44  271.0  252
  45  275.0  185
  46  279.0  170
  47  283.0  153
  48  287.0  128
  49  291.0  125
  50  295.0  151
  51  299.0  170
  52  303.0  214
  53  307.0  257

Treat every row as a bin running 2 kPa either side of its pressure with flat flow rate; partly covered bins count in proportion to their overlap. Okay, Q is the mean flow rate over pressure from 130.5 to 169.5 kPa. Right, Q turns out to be 287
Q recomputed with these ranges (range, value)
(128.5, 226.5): 303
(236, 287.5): 258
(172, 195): 297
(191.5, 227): 333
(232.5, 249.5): 327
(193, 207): 322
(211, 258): 331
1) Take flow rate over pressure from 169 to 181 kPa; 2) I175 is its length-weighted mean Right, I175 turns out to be 281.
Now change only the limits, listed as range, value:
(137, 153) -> 291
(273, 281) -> 178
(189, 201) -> 324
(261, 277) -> 238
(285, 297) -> 135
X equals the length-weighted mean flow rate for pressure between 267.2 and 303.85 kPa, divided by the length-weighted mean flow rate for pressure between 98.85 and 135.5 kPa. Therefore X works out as 0.5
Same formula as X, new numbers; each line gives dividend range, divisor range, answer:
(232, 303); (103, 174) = 0.80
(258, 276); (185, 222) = 0.77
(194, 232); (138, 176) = 1.18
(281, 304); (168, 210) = 0.51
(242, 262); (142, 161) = 1.09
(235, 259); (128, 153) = 1.10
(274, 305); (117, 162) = 0.55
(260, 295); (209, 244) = 0.57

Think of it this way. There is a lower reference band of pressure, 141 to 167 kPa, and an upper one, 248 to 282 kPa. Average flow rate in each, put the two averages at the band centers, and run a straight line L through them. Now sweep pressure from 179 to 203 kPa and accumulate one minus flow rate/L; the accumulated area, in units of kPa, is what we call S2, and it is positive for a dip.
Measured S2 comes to -2.9 kPa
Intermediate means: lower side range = 286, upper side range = 254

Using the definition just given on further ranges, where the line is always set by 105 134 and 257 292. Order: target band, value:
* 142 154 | 0.4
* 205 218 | -4.0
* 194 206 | -2.8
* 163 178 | 0.1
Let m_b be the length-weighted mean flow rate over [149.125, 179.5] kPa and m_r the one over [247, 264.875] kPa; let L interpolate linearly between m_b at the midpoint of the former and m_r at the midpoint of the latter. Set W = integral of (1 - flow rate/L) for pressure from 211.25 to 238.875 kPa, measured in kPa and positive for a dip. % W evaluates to -4.4 kPa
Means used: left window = 284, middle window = 342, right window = 300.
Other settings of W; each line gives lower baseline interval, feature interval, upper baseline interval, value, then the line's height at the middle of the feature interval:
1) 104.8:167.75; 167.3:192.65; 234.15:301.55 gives -0.7 kPa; 281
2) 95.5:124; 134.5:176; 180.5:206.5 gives 5.5 kPa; 329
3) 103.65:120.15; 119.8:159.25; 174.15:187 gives 4.1 kPa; 324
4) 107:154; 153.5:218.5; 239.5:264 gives 0.8 kPa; 306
